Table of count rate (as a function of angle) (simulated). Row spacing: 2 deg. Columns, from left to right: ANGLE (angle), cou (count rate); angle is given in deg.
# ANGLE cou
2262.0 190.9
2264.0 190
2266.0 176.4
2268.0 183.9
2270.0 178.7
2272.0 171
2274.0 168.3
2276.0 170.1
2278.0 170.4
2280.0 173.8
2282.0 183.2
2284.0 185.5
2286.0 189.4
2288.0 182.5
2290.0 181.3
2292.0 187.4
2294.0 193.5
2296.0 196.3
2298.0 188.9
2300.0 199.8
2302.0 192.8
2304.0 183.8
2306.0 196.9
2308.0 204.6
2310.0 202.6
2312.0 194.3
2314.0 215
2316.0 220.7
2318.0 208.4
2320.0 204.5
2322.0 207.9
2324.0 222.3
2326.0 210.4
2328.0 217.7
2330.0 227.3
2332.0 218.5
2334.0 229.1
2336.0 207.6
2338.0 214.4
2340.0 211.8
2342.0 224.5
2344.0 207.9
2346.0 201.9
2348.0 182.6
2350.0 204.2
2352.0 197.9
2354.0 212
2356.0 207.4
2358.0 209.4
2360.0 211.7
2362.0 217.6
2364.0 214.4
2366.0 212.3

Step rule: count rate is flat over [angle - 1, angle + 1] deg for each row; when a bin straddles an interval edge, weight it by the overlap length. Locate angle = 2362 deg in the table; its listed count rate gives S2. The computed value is 217.6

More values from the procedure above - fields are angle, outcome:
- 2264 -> 190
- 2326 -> 210.4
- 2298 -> 188.9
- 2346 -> 201.9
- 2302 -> 192.8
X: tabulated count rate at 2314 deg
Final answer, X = 215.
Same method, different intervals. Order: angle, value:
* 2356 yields 207.4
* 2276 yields 170.1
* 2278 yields 170.4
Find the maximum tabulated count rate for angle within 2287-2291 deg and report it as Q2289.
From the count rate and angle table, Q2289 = 182.5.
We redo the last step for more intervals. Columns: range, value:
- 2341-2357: 224.5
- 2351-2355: 212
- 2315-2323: 220.7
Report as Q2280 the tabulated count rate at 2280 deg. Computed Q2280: 173.8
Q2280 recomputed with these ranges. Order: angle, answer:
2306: 196.9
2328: 217.7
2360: 211.7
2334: 229.1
